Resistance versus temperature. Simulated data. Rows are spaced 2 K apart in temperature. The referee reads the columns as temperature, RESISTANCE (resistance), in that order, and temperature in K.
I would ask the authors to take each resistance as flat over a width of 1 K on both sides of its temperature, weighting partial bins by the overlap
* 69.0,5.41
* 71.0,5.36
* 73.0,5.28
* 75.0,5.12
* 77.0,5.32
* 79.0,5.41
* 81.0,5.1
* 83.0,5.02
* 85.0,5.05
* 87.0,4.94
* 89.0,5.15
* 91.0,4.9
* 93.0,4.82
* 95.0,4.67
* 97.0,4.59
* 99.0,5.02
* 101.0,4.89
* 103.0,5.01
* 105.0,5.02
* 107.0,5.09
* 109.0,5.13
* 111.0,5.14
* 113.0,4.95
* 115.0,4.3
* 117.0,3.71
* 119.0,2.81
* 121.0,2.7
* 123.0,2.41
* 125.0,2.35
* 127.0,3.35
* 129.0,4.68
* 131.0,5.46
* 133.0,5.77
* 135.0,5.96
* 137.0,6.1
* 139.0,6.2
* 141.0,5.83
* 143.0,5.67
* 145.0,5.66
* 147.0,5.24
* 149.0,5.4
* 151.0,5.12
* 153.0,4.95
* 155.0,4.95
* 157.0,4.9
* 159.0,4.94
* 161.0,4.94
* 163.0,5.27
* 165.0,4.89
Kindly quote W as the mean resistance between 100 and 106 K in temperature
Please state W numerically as 4.97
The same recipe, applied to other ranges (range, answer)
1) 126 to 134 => 4.81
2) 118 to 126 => 2.57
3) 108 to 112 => 5.13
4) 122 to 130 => 3.2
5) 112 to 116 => 4.62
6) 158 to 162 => 4.94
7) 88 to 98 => 4.83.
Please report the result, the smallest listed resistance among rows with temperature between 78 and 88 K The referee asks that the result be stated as 4.94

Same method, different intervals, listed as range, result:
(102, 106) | 5.01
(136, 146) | 5.66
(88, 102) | 4.59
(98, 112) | 4.89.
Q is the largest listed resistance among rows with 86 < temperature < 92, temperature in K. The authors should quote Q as 5.15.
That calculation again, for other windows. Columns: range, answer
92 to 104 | 5.02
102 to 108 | 5.09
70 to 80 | 5.41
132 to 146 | 6.2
